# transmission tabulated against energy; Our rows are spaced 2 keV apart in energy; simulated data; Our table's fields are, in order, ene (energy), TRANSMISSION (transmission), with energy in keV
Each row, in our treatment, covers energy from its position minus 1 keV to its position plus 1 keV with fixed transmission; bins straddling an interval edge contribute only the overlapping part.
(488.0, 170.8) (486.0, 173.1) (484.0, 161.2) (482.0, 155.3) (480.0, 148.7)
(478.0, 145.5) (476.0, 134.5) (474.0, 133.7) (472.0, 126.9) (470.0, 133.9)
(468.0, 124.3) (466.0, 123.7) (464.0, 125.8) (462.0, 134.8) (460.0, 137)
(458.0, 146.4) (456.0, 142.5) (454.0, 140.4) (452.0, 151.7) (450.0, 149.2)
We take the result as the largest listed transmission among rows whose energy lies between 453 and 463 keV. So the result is 146.4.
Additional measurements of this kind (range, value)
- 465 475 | 133.9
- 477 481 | 148.7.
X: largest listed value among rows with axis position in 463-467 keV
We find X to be 125.8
